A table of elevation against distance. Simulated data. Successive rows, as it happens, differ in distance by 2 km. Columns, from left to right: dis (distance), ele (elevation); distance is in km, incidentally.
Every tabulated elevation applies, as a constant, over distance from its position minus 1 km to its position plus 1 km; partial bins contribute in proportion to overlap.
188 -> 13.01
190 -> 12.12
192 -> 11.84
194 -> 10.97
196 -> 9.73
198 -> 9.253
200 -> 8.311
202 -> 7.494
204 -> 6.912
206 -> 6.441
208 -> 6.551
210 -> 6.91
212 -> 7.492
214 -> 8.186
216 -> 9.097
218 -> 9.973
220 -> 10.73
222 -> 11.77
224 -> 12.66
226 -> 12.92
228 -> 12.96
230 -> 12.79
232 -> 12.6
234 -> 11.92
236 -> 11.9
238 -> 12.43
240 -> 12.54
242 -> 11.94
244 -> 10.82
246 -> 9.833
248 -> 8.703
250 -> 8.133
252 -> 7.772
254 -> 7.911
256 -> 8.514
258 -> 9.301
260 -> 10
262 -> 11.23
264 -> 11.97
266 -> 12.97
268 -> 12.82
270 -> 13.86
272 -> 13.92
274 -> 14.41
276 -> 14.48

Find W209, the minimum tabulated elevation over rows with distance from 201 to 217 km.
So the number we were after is 6.441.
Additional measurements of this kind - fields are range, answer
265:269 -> 12.82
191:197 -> 9.73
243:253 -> 7.772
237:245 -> 10.82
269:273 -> 13.86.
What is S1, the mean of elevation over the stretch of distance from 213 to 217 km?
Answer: 8.64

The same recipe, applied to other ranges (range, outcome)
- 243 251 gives 9.37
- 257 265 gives 10.6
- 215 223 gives 10.4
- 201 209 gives 6.85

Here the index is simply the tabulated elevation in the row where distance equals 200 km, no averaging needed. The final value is 8.311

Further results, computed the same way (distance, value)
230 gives 12.79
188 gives 13.01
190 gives 12.12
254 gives 7.911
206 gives 6.441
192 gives 11.84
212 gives 7.492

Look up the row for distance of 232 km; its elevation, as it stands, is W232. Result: 12.6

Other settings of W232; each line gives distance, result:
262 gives 11.23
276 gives 14.48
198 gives 9.253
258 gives 9.301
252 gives 7.772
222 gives 11.77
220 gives 10.73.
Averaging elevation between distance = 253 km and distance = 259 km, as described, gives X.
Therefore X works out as 8.58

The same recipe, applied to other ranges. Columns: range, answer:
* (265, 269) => 12.9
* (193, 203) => 9.15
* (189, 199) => 10.8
